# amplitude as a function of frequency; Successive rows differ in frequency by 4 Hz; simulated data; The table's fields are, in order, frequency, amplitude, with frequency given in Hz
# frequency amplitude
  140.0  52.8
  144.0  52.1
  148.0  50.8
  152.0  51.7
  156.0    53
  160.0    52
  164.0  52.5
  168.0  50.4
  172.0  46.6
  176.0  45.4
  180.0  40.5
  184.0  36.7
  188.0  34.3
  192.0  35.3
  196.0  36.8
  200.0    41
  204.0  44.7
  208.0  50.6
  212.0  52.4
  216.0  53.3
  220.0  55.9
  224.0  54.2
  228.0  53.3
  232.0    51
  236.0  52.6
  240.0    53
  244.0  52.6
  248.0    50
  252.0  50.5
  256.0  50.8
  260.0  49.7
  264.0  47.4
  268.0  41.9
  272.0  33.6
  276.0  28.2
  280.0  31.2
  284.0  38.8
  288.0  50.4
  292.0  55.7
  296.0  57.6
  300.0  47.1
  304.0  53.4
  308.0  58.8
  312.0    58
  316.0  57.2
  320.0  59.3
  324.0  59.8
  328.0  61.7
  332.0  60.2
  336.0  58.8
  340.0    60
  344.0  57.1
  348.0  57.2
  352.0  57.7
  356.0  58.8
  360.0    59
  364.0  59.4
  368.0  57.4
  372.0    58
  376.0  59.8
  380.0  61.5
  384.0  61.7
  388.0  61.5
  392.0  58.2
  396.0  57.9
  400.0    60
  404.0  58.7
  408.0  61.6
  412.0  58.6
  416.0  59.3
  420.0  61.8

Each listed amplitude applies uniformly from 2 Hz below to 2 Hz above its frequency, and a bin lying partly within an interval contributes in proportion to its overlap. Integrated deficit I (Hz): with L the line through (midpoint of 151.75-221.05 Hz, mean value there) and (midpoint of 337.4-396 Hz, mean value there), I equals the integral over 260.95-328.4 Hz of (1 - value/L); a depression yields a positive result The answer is 6.12 Hz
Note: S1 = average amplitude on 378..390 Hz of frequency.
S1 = 61.6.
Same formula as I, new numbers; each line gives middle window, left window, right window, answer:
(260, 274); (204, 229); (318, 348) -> 3.4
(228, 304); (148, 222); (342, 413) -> 6.7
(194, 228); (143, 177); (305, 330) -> 2.8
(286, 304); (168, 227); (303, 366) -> 0.6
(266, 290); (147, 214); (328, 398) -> 7.0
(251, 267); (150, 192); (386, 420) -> 0.6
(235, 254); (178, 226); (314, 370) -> -1.1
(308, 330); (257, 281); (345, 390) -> -4.3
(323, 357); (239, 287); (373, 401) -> -3.3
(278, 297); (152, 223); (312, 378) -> 2.9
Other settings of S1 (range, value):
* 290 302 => 53.5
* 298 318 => 54.9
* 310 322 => 58.2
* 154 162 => 52.5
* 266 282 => 33.7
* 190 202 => 37.7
